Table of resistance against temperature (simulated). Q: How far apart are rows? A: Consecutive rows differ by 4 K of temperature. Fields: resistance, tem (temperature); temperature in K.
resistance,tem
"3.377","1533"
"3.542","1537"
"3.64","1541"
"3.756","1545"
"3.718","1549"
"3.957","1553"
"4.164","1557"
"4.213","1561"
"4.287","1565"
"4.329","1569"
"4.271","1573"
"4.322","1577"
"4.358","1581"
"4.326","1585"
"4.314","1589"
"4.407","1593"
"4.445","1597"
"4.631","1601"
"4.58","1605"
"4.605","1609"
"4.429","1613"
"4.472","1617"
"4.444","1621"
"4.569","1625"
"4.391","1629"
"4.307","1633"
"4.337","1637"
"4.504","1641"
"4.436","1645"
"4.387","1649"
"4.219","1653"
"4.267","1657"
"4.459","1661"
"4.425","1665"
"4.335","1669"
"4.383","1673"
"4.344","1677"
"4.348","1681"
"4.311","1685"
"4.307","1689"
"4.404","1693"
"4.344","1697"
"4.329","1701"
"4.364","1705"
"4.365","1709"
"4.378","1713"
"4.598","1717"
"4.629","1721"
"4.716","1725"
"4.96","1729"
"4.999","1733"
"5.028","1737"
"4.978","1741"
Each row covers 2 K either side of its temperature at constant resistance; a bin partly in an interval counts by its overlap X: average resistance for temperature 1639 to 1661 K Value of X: 4.37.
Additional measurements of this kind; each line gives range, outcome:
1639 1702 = 4.36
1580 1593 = 4.34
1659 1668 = 4.43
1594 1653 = 4.46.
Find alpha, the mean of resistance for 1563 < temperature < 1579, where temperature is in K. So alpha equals 4.3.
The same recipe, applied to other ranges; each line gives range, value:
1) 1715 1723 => 4.61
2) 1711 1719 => 4.49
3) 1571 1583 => 4.32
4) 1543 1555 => 3.81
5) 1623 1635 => 4.42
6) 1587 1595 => 4.36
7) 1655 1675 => 4.37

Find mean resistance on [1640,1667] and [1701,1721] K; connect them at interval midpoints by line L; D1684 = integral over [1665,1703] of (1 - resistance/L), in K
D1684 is 0.5 K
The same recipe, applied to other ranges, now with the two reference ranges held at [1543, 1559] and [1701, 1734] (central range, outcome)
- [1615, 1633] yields -1.05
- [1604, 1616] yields -1.11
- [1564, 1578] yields -1.12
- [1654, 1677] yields 0.08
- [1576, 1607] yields -2.72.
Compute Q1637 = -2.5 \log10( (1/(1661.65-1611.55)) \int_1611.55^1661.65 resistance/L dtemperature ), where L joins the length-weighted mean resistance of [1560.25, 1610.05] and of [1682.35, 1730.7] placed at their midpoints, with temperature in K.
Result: 0.006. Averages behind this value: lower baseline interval 4.39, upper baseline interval 4.47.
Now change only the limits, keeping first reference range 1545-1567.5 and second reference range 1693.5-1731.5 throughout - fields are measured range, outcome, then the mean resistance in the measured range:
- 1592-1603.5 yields -0.08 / 4.51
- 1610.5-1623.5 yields -0.06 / 4.46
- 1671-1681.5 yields 0.01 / 4.36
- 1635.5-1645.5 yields -0.03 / 4.43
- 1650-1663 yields 0.01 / 4.32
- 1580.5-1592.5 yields -0.05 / 4.34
